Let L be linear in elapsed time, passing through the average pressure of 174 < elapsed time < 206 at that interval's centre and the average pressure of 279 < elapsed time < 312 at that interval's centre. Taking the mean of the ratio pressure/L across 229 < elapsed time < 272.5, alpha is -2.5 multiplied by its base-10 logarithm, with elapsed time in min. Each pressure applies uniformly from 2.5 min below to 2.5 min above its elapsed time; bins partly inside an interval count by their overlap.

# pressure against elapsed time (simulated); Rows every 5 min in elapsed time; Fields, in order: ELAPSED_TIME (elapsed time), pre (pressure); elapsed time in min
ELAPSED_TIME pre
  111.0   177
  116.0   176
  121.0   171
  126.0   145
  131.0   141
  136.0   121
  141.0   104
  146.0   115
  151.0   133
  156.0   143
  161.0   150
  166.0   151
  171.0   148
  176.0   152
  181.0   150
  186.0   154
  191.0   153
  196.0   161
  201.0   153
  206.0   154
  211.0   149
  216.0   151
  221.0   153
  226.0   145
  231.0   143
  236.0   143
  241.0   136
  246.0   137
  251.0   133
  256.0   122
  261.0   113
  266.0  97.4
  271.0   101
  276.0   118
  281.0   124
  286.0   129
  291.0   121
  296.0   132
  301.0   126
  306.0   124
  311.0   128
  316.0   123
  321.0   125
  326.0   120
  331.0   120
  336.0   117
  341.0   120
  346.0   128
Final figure 0.11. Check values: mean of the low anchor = 154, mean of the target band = 125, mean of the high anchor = 126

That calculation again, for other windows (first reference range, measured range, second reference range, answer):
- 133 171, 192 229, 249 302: -0.20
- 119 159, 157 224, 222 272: -0.16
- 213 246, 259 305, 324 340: 0.11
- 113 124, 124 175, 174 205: 0.21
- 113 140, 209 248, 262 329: -0.10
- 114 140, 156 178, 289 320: -0.05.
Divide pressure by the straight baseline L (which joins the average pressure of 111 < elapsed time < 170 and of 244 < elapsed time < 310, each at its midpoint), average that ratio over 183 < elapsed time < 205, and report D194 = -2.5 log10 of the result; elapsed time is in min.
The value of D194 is -0.16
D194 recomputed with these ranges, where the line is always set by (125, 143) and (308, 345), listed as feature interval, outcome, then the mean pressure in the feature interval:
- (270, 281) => 0.087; 114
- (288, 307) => -0.027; 126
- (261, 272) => 0.208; 102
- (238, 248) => -0.105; 137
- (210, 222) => -0.206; 151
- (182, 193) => -0.214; 153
